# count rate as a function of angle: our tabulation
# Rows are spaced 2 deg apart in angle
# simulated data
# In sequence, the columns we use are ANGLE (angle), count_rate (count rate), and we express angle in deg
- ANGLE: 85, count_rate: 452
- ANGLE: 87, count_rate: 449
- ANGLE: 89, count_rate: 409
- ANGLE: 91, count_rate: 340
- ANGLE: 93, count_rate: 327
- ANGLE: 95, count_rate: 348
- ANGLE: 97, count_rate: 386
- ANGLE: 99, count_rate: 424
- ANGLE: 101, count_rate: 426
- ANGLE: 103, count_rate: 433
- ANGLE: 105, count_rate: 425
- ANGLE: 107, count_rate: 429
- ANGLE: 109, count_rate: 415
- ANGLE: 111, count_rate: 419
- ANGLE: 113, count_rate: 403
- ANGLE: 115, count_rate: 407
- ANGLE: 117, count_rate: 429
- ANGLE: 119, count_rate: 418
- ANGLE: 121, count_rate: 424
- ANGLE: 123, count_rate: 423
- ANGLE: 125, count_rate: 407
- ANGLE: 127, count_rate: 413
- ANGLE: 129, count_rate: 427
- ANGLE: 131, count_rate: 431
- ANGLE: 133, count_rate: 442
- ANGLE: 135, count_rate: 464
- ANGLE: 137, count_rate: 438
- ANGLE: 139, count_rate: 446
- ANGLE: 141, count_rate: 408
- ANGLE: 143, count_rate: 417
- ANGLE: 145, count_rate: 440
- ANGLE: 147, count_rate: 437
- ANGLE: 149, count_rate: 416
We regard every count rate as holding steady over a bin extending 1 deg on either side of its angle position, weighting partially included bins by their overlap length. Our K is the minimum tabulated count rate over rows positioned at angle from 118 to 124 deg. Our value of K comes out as 418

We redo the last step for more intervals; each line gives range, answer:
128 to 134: 427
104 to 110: 415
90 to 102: 327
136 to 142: 408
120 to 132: 407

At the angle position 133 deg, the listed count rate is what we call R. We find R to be 442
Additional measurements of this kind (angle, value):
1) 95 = 348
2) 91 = 340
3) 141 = 408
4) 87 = 449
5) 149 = 416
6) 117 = 429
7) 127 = 413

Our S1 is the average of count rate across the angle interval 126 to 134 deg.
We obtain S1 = 428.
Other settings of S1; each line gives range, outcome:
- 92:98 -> 354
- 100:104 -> 430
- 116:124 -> 424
